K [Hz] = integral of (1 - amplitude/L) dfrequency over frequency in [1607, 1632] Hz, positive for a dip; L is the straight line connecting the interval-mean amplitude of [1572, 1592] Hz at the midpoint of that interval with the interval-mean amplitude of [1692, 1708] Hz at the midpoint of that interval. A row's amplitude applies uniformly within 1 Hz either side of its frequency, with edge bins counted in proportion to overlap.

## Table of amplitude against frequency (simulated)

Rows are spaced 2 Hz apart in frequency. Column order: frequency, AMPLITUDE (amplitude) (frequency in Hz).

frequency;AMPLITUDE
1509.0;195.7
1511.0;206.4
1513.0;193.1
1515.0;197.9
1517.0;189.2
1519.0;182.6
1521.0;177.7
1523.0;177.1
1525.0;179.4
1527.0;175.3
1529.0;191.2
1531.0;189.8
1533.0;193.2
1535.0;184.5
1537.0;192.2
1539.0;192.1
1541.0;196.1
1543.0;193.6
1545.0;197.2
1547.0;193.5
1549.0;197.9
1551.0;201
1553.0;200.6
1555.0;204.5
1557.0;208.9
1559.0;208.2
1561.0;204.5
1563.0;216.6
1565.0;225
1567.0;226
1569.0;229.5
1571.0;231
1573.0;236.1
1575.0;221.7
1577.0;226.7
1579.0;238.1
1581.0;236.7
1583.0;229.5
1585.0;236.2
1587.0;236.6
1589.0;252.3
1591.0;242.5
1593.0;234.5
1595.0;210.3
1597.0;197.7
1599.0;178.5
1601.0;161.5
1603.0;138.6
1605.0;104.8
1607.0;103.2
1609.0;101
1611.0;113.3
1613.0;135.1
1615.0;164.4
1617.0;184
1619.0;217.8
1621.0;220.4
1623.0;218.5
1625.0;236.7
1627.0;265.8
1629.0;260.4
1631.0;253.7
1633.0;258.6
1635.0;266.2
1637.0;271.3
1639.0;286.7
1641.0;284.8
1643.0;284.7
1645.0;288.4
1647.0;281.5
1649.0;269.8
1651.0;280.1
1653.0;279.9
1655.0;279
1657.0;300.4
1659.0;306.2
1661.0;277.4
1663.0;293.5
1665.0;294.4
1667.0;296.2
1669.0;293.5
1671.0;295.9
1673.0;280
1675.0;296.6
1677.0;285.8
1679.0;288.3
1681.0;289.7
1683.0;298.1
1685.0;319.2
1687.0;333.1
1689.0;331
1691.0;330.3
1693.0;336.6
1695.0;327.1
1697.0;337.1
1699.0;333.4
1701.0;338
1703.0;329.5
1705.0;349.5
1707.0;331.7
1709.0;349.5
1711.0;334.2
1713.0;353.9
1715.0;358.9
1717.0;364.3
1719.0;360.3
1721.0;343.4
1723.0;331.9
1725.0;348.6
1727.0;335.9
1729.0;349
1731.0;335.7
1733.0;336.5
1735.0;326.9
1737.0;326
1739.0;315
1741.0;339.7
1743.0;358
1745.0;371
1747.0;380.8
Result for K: 7.0 Hz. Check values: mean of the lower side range 236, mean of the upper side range 335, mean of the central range 194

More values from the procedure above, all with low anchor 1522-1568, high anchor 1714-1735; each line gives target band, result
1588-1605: 3.1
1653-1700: 0.2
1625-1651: 0.3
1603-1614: 6.0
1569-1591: -0.8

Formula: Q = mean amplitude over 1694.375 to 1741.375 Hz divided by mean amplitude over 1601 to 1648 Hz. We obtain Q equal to 1.6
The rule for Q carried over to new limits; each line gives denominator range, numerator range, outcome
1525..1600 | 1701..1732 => 1.63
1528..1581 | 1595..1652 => 1.03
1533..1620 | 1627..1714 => 1.52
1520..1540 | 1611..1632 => 1.14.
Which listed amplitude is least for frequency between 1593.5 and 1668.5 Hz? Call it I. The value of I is 101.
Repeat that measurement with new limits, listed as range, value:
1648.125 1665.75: 269.8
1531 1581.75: 184.5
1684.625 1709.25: 319.2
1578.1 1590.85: 229.5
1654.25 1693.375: 277.4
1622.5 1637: 218.5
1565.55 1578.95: 221.7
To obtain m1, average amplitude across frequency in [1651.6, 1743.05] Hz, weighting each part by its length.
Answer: 322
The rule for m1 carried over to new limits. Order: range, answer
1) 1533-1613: 199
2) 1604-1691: 256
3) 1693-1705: 335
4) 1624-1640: 262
